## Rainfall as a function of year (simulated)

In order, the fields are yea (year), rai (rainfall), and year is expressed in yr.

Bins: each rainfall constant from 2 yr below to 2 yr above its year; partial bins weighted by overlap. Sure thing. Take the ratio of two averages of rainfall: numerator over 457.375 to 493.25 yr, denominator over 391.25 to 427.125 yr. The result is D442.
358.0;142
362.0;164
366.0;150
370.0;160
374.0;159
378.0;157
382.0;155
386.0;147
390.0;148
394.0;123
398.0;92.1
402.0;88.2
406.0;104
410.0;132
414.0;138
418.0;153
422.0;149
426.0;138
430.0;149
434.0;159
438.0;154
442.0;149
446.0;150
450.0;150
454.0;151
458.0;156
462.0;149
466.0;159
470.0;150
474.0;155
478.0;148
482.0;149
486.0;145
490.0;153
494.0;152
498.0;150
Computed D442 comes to 1.22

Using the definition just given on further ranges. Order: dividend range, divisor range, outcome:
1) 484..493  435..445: 0.98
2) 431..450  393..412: 1.42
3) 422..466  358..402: 1.06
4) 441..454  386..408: 1.31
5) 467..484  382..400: 1.16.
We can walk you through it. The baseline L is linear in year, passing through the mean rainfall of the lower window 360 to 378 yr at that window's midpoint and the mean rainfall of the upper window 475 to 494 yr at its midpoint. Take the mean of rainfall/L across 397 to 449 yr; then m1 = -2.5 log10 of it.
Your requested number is 0.13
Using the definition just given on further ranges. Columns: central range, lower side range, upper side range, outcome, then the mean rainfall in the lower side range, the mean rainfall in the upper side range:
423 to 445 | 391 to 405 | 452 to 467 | -0.13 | 105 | 153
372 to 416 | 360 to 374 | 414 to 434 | 0.17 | 158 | 148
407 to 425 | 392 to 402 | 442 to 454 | -0.16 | 104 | 150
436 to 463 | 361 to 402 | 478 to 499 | -0.03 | 142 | 150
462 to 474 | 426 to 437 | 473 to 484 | -0.02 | 151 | 150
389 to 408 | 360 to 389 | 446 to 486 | 0.38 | 156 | 151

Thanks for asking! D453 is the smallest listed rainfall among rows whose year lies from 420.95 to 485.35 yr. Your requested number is 138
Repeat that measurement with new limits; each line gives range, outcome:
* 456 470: 149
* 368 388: 147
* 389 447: 88.2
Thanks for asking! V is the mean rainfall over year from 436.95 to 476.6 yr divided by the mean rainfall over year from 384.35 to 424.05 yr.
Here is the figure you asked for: 1.20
